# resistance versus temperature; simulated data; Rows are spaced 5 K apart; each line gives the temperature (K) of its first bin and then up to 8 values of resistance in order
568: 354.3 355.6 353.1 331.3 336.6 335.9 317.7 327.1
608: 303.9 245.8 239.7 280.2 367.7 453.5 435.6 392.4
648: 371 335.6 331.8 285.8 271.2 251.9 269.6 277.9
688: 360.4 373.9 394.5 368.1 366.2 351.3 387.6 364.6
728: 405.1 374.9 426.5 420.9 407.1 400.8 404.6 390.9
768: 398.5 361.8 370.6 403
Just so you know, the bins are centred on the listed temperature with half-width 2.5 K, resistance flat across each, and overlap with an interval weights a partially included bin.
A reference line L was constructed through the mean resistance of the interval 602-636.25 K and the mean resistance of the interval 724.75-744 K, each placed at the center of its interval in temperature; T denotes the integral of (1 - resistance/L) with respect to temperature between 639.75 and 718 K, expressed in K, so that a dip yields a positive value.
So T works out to 5.7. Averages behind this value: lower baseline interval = 319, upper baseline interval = 404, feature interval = 336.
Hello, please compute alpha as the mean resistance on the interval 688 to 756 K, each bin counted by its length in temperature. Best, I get 387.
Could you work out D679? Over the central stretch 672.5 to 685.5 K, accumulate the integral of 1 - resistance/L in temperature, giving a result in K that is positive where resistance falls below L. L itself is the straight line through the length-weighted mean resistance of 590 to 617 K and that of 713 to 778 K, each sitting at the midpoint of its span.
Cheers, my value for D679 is 3.0 K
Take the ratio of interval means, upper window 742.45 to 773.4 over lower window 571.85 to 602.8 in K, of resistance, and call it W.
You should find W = 1.2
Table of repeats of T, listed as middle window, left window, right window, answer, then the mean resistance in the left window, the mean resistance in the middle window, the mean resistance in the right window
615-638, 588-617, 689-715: -1.6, 305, 344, 371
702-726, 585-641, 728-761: 1.2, 332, 368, 406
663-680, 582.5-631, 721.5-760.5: 4.1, 309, 267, 401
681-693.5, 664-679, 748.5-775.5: -2.0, 266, 334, 392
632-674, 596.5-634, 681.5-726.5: -1.9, 311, 347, 363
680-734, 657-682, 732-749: -2.7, 279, 365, 410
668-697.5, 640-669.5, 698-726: 3.6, 335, 310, 371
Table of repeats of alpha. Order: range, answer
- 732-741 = 406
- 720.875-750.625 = 400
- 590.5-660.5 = 338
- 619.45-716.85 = 344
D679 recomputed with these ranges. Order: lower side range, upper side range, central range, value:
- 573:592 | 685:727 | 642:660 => 0.12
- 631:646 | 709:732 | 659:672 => 4.04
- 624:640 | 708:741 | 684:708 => 1.43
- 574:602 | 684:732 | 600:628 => 4.52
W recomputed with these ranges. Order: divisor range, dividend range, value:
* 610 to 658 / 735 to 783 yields 1.15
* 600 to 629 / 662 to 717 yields 1.13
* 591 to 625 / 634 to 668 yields 1.22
